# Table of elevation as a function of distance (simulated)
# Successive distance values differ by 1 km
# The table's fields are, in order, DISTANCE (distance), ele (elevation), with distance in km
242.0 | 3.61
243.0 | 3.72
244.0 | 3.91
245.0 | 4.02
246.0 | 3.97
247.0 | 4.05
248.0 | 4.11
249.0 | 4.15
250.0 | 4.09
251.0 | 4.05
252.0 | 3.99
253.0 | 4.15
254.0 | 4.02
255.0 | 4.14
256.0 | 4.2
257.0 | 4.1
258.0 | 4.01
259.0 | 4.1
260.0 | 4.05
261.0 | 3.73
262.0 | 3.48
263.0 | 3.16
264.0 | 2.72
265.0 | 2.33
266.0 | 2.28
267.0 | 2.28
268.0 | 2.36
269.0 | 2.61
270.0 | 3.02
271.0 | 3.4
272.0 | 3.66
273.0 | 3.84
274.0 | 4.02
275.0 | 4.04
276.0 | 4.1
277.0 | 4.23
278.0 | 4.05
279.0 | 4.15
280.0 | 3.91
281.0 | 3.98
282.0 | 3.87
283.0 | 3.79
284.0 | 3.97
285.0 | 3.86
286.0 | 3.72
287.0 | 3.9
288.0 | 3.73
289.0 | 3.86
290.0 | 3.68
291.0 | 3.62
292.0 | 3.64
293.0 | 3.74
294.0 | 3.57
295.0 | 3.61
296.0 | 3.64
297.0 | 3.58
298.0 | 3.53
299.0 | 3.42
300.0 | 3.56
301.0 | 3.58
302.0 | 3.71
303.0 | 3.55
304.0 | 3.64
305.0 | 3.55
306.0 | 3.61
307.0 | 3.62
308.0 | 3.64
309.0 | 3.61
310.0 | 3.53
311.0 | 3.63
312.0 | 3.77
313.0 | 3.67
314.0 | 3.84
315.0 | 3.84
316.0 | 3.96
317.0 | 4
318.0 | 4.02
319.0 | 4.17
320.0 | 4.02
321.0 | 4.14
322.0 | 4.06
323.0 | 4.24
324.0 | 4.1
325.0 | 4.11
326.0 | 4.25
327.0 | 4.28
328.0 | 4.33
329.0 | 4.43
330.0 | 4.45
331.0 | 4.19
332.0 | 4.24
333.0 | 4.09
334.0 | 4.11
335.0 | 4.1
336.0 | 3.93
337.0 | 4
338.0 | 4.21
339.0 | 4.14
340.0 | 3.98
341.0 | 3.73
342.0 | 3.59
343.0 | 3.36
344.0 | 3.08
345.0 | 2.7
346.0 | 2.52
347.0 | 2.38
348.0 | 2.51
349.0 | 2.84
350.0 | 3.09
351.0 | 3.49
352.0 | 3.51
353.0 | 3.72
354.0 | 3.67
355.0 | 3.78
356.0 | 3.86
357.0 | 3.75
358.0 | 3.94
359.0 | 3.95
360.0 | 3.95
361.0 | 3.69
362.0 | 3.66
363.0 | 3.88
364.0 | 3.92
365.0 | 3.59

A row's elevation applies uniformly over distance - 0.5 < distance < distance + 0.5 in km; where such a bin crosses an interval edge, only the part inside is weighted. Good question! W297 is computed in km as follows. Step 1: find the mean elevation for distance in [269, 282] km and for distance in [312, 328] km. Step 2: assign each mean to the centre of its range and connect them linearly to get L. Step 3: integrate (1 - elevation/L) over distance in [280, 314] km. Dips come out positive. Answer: 2.1 km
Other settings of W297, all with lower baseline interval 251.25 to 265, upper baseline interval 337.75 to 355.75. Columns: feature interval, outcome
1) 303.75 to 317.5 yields -0.7 km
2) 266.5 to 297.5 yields 0.0 km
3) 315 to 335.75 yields -4.2 km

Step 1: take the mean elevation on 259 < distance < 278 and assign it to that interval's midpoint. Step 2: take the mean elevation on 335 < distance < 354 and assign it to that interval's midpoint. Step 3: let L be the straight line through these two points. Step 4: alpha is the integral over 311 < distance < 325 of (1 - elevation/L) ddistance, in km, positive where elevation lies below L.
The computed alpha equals -2.5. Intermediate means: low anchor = 3.34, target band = 3.98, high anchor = 3.4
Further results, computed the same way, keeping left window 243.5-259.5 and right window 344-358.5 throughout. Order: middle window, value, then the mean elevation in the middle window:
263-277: 2.7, 3.17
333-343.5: -1.7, 3.92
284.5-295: 0.1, 3.73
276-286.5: -0.4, 3.96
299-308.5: 0.1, 3.6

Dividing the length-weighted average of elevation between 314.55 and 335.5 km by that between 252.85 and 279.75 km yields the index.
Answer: 1.17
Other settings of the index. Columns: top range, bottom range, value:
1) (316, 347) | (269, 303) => 1.05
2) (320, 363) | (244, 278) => 1.03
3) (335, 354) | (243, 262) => 0.85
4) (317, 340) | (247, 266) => 1.10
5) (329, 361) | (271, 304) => 0.97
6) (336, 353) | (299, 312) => 0.93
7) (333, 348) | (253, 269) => 1.04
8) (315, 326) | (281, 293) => 1.08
